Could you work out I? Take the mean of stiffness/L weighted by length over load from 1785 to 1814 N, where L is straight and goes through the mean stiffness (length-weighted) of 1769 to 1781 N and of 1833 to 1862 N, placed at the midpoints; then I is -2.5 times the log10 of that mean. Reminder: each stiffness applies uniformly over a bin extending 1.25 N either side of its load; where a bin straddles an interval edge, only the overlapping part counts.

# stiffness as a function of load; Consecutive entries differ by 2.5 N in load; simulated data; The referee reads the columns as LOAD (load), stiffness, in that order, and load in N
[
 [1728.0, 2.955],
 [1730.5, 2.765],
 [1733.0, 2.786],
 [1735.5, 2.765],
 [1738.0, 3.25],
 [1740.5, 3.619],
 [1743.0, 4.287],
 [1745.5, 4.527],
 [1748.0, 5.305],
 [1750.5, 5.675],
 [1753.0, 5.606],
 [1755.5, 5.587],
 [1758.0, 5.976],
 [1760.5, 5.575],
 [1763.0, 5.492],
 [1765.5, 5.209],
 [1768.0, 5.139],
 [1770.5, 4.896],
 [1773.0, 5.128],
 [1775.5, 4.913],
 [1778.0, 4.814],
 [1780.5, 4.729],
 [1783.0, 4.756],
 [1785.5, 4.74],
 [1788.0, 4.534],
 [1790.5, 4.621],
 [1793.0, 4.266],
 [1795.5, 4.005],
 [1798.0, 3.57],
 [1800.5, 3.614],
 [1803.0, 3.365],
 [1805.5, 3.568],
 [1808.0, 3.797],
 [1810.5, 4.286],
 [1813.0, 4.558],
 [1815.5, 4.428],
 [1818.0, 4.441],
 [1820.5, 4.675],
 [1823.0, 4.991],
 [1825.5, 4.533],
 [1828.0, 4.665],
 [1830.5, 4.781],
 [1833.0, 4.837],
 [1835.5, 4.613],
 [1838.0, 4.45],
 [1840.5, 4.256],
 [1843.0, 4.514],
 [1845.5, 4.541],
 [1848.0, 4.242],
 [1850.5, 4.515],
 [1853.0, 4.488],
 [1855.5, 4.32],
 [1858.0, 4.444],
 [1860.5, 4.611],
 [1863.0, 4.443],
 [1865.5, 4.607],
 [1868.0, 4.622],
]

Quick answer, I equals 0.17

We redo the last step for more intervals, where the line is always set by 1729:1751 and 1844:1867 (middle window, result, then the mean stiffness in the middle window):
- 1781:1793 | -0.14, 4.63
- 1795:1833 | 0.00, 4.24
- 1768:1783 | -0.22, 4.9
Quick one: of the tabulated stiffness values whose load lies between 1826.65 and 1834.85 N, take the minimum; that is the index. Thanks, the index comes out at 4.665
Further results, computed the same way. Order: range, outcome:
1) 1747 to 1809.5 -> 3.365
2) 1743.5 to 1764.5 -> 4.527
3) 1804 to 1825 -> 3.568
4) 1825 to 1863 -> 4.242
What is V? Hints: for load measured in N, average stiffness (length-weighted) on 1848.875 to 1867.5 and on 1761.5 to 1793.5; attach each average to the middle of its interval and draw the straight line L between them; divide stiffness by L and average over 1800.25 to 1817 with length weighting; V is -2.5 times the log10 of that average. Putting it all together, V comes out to 0.189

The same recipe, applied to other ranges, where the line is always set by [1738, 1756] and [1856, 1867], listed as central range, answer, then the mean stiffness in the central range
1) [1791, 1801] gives 0.19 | 3.94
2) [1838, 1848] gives 0.04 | 4.41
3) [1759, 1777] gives -0.10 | 5.2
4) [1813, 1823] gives 0.01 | 4.58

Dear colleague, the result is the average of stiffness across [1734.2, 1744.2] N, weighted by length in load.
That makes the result 3.47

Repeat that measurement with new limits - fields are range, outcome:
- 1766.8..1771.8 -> 5.02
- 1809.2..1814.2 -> 4.41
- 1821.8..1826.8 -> 4.76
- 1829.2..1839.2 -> 4.67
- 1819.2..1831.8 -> 4.73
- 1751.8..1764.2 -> 5.65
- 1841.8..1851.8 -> 4.45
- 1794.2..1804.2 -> 3.64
